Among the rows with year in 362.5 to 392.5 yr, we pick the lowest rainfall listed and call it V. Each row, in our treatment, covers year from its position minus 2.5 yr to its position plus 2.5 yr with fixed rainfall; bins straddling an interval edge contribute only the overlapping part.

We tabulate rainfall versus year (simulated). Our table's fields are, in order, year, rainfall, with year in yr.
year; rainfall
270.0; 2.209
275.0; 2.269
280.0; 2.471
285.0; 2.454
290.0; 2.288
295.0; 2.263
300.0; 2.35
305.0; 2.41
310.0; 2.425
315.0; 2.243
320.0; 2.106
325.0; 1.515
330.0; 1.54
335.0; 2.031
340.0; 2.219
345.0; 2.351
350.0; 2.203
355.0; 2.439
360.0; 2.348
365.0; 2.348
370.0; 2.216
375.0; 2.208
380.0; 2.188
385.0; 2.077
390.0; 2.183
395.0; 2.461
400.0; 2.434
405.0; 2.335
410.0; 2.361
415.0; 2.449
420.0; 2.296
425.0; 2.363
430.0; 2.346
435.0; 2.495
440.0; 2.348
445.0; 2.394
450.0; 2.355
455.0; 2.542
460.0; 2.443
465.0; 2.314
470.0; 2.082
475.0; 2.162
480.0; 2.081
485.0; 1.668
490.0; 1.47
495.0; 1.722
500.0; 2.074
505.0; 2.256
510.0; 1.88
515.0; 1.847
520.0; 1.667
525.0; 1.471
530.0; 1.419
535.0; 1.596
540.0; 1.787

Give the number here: 2.077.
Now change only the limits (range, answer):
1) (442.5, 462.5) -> 2.355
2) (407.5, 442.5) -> 2.296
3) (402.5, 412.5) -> 2.335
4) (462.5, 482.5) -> 2.081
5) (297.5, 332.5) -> 1.515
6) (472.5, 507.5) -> 1.47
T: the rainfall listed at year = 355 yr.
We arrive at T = 2.439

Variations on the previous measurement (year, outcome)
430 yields 2.346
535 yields 1.596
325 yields 1.515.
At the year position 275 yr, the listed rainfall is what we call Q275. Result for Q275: 2.269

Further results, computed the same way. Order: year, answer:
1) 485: 1.668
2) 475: 2.162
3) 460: 2.443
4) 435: 2.495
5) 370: 2.216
